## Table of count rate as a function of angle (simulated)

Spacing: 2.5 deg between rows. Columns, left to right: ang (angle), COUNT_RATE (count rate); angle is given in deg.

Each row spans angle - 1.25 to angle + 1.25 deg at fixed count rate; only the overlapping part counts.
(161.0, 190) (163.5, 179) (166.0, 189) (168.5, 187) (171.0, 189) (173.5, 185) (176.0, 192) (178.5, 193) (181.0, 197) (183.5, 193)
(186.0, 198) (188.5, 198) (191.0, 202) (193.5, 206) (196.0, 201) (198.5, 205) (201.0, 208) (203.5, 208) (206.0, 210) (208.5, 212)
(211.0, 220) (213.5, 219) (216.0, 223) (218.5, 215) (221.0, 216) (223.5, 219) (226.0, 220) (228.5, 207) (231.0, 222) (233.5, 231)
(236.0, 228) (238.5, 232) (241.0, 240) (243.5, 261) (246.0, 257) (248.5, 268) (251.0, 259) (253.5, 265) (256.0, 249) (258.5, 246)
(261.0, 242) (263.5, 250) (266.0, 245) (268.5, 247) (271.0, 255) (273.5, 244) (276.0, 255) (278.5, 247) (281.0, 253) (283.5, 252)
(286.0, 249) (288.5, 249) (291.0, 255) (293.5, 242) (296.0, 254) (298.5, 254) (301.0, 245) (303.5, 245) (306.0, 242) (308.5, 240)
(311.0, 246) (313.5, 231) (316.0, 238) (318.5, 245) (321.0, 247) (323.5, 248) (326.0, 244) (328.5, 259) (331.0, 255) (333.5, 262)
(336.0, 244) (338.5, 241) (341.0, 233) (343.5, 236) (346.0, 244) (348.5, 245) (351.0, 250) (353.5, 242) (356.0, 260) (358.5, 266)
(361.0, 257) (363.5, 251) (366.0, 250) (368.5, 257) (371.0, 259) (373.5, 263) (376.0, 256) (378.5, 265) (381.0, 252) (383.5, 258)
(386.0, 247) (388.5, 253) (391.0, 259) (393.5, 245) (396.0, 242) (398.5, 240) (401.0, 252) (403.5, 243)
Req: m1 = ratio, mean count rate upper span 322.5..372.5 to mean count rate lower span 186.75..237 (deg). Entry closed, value 1.17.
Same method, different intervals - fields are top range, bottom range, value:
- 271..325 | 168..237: 1.19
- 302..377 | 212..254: 1.06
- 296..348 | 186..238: 1.15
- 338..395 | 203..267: 1.08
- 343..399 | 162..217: 1.26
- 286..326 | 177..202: 1.23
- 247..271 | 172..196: 1.29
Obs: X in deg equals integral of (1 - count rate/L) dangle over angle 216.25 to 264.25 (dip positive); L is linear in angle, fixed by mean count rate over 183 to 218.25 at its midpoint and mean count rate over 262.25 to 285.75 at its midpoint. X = -1.5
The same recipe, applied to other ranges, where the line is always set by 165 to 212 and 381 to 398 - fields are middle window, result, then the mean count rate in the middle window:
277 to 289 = -1.4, 250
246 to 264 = -3.2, 255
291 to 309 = -1.5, 247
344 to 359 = -0.6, 250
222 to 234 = -0.5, 219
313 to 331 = -1.0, 246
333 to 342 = -0.3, 244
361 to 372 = -0.4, 254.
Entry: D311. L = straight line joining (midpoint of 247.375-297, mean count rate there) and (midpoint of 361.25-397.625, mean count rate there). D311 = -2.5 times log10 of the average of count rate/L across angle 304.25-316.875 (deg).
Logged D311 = 0.055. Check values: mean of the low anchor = 251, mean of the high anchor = 254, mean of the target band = 240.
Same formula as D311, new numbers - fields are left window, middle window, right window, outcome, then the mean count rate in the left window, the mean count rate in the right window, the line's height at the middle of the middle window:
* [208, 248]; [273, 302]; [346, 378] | -0.05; 227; 254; 239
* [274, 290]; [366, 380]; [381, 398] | -0.04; 251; 250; 250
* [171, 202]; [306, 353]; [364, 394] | -0.02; 198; 255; 241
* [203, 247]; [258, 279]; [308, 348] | -0.07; 225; 245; 233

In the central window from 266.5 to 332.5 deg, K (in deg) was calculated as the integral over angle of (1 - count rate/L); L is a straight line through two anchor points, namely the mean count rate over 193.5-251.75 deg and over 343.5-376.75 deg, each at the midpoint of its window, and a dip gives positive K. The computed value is -2.0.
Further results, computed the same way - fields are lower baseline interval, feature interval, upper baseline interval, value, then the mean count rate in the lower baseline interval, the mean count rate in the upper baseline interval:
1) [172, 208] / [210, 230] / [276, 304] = -0.2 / 200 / 250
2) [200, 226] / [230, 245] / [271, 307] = -0.7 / 215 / 249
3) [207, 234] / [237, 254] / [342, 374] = -2.2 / 218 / 252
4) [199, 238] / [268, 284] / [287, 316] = -0.9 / 217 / 245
